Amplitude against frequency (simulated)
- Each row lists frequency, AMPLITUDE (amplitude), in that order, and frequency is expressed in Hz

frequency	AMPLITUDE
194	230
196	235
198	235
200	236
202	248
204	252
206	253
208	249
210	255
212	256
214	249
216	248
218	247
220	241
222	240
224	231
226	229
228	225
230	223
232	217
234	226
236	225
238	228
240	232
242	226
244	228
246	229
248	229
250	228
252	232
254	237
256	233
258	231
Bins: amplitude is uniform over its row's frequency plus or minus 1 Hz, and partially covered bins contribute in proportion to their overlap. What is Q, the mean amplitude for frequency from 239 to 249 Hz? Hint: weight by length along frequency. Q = 229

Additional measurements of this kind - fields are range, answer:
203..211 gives 252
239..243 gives 229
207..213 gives 253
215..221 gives 245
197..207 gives 245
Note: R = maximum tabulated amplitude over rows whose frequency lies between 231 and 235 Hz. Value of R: 226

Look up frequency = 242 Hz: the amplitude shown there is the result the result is 226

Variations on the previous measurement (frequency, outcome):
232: 217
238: 228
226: 229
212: 256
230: 223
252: 232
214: 249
